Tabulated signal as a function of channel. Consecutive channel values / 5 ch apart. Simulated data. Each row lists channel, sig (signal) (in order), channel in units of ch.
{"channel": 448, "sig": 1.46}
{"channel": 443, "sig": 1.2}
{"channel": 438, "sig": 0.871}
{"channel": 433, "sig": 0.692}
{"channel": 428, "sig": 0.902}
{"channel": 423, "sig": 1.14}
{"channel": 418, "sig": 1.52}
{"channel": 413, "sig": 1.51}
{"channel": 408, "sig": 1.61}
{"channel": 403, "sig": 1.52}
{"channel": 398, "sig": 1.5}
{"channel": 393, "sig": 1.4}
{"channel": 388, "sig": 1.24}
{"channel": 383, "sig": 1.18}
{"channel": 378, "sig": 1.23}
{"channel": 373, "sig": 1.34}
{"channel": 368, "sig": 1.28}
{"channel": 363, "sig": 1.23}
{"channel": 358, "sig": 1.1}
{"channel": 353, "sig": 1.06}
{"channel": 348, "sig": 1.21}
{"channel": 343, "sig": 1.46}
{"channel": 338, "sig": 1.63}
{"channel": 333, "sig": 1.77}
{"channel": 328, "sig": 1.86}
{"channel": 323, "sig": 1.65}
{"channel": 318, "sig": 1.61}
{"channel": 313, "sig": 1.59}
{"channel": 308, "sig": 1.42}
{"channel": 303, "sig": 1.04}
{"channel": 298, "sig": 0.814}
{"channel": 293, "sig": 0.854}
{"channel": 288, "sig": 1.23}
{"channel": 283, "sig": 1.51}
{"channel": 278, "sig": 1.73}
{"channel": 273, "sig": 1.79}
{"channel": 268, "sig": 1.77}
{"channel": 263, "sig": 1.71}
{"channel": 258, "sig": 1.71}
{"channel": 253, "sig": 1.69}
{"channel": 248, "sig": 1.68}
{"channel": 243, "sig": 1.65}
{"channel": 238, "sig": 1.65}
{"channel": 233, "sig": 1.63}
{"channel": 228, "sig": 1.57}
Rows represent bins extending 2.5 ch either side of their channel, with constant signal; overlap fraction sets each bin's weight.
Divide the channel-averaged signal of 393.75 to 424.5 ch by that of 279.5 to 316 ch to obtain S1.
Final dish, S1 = 1.20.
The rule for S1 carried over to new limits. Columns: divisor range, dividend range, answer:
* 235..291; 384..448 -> 0.77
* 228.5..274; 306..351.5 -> 0.93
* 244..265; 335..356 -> 0.79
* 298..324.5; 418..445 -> 0.72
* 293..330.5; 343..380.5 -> 0.88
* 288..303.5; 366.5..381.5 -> 1.36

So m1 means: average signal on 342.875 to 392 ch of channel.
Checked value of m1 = 1.23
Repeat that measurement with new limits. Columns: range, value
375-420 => 1.41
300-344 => 1.55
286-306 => 0.989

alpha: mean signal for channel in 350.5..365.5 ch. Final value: 1.13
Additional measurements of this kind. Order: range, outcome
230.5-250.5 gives 1.65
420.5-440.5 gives 0.901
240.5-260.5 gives 1.68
